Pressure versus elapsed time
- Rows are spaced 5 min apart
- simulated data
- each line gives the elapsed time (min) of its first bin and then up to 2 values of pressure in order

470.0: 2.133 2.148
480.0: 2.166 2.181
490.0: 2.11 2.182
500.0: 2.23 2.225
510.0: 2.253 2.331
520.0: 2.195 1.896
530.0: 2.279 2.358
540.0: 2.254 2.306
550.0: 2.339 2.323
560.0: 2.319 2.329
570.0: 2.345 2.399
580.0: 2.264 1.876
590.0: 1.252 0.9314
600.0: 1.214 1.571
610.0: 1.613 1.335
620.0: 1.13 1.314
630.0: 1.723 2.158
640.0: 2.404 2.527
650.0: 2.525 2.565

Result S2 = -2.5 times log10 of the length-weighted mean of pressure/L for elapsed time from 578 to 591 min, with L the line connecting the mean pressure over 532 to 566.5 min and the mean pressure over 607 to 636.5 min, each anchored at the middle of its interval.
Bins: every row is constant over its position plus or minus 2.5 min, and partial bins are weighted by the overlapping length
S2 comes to 0.06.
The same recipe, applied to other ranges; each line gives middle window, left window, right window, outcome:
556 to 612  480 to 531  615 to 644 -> 0.04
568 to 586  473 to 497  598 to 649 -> -0.20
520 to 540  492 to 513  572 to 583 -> 0.03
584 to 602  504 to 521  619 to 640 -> 0.43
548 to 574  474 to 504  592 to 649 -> -0.23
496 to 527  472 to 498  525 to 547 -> 0.01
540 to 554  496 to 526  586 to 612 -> -0.24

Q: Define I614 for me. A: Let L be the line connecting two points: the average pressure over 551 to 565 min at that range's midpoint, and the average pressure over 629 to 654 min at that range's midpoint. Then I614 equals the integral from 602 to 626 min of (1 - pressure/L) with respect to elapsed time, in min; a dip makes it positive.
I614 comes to 9.6 min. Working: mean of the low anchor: 2.32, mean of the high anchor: 2.32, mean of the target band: 1.39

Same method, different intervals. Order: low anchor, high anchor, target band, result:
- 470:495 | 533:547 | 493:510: -0.1 min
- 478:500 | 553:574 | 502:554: 0.2 min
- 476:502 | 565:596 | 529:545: -2.0 min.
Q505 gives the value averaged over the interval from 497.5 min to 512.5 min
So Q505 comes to 2.24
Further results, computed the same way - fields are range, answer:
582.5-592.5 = 1.56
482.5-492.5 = 2.15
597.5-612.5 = 1.47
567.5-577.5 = 2.37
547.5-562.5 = 2.33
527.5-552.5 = 2.31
